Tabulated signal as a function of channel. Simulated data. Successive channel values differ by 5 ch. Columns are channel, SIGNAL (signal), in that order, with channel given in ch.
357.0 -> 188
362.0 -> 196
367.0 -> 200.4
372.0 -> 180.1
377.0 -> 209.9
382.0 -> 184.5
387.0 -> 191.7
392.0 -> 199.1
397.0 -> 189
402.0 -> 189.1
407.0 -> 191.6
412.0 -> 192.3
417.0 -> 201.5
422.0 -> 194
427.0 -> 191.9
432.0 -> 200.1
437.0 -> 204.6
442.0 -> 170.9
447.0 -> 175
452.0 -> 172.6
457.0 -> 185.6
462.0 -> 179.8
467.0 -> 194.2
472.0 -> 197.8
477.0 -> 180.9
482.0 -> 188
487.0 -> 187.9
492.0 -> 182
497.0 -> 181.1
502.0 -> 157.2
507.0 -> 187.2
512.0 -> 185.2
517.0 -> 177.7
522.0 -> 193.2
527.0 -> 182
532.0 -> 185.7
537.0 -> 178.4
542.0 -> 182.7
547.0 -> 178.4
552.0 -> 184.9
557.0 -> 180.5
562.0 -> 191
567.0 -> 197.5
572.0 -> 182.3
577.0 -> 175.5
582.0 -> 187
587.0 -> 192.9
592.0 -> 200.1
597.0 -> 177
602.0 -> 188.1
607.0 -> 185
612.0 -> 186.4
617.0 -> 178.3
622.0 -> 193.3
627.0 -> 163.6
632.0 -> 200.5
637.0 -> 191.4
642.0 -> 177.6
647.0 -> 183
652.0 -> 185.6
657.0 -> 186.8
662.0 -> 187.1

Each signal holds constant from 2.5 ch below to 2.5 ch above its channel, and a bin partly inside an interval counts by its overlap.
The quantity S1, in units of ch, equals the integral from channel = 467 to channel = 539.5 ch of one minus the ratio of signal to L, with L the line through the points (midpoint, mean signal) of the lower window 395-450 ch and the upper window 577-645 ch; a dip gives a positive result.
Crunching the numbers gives 2.0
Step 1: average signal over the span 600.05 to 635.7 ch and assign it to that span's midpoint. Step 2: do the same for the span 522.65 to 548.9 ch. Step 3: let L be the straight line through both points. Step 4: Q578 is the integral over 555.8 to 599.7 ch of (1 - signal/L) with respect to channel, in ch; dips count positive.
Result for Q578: -0.8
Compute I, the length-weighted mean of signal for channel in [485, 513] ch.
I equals 180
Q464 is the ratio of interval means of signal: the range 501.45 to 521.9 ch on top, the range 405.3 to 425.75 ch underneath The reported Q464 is 0.93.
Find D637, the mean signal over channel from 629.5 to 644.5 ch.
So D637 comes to 190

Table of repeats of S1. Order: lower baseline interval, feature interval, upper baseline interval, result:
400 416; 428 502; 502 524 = 0.8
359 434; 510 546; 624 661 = 1.0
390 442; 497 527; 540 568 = 1.2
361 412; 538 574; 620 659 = 0.5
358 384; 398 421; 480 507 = -0.5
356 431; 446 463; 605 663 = 1.1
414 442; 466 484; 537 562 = 0.1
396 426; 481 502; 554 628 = 0.9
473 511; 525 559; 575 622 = 0.3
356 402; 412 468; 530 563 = 0.3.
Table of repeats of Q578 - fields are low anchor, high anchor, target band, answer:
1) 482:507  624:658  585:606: -0.8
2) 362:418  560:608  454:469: 0.4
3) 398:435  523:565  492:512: 1.0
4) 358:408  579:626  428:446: 0.1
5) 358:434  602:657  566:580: 0.2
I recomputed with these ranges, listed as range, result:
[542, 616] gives 186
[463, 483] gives 190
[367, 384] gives 193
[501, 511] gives 176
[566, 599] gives 187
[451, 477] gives 186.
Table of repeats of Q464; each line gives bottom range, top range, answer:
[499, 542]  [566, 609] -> 1.03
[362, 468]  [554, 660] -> 0.98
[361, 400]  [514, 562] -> 0.95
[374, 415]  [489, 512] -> 0.92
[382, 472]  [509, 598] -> 0.98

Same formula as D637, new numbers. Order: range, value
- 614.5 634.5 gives 184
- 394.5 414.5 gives 190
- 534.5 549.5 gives 180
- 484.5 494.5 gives 185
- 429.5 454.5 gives 185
